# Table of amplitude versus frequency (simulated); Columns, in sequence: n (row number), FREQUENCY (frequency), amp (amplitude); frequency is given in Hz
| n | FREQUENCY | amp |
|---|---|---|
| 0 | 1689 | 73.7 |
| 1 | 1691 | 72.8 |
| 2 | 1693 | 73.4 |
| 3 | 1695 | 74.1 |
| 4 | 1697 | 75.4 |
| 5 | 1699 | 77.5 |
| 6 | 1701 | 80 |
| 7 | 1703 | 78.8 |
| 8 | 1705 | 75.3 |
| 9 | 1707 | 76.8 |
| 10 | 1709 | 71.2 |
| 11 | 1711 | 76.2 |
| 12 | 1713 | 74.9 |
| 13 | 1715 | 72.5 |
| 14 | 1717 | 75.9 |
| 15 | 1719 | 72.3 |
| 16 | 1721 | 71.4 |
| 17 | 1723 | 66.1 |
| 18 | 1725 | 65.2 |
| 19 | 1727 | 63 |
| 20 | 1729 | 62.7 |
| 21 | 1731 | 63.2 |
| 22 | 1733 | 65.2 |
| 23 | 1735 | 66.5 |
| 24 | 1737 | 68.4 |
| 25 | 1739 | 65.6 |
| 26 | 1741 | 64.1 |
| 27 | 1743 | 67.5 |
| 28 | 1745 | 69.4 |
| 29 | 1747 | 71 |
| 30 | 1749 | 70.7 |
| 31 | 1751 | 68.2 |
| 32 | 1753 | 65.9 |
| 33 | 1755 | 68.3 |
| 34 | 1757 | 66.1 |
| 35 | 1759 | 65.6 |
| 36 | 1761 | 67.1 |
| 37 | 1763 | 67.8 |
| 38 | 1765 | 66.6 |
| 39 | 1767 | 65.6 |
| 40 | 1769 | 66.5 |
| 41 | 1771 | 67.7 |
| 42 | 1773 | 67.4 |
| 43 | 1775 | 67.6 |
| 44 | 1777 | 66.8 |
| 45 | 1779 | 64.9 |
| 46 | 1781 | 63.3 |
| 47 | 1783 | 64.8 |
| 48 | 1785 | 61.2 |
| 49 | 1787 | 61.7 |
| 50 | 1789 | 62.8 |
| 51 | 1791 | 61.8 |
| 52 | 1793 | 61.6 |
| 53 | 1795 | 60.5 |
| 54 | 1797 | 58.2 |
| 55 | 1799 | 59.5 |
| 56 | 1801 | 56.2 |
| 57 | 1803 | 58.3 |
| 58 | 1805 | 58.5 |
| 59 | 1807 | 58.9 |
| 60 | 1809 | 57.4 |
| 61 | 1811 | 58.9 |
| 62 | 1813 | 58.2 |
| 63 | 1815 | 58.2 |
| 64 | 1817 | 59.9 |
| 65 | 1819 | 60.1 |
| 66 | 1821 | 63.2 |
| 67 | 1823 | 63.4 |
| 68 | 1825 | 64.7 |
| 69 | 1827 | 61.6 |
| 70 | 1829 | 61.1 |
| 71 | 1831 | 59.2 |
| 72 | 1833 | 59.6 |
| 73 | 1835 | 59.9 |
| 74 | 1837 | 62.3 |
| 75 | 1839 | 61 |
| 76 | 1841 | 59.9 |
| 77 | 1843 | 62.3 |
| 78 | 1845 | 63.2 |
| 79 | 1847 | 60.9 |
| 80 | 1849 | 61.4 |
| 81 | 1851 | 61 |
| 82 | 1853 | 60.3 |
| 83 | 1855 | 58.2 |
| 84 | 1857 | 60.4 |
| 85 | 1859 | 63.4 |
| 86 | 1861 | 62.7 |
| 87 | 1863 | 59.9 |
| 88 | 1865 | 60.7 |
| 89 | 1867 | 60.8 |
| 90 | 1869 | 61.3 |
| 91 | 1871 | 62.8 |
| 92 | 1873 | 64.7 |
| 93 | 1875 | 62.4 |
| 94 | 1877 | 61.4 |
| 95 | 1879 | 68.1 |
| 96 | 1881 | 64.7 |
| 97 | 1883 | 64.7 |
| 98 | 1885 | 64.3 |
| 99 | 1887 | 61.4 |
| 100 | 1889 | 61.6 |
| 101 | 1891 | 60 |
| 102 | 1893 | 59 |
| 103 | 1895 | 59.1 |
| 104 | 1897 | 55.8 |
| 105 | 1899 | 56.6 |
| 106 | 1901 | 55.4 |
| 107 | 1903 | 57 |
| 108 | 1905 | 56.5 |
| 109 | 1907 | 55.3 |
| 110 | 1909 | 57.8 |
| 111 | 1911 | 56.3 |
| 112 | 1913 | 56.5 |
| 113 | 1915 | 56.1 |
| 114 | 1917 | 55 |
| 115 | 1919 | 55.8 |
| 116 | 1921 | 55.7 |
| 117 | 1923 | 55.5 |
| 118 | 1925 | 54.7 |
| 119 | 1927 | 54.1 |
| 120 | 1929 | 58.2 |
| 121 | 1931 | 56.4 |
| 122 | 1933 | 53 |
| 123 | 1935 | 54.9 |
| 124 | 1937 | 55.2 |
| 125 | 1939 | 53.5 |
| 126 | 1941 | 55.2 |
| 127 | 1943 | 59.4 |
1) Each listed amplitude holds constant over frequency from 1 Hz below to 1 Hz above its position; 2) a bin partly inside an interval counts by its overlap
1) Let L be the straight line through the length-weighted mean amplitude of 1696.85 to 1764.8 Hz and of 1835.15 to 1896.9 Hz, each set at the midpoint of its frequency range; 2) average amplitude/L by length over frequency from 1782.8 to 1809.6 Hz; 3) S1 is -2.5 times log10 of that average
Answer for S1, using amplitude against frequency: 0.10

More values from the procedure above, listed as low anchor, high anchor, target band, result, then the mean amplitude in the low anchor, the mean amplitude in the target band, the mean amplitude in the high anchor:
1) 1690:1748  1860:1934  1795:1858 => 0.06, 70.9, 60.2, 59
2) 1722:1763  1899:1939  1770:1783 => -0.03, 66.5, 66.2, 55.7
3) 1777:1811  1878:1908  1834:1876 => -0.02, 60.7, 61.4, 60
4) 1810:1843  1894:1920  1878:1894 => -0.10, 60.7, 63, 56.4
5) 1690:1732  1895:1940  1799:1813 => 0.12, 72.3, 58.1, 55.8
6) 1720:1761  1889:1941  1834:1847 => -0.01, 66.7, 61.4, 56.2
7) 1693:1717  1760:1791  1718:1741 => 0.09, 75.6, 66.2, 65.3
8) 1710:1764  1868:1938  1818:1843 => 0.02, 68.2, 61.4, 58.5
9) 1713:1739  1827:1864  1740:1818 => 0.02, 67.9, 63.7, 60.9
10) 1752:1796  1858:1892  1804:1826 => 0.07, 65.1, 60.1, 62.6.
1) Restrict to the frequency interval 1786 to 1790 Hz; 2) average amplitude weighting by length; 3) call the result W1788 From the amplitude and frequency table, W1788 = 62.2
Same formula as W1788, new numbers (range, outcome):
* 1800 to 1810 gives 57.9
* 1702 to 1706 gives 77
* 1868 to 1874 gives 62.9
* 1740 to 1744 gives 65.8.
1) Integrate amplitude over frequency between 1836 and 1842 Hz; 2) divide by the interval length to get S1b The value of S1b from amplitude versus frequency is 61.1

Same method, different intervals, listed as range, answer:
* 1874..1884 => 64.3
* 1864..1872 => 61.4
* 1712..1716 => 73.7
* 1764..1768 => 66.1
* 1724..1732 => 63.5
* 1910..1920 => 55.9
